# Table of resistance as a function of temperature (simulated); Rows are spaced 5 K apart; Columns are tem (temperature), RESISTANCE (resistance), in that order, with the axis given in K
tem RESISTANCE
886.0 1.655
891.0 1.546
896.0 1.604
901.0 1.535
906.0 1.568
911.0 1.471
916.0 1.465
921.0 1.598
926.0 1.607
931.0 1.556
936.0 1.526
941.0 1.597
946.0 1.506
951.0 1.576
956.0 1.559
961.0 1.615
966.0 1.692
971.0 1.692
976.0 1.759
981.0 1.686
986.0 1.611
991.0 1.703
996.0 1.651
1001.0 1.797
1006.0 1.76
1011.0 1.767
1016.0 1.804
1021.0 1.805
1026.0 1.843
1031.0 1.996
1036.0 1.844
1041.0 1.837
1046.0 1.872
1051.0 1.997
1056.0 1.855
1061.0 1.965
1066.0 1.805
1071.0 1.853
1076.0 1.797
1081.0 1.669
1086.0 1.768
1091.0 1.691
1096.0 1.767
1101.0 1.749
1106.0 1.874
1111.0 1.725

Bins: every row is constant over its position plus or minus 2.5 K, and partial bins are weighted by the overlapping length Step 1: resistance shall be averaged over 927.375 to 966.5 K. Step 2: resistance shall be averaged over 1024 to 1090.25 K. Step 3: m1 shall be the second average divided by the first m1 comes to 1.18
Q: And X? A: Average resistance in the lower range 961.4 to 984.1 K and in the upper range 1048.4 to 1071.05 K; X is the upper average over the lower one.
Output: 1.1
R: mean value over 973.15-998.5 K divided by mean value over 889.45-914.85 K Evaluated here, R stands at 1.09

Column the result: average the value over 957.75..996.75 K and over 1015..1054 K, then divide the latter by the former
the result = 1.12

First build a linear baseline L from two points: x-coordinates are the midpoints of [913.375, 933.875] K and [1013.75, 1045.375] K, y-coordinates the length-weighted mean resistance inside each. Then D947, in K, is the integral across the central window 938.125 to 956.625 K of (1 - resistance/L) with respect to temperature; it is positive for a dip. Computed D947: 0.7 K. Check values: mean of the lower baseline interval 1.56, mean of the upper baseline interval 1.86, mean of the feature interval 1.56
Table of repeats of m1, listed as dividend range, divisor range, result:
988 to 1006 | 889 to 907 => 1.10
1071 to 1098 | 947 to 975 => 1.07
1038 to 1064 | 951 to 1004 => 1.14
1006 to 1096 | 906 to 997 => 1.14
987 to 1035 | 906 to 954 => 1.16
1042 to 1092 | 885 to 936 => 1.18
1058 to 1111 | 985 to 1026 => 1.02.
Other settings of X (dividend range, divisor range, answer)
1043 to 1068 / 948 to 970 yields 1.18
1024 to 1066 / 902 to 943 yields 1.23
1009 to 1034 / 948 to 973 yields 1.14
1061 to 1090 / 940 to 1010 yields 1.08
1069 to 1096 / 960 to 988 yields 1.04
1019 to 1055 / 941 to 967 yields 1.19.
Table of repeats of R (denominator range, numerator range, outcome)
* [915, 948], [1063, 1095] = 1.14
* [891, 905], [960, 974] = 1.07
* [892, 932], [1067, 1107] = 1.14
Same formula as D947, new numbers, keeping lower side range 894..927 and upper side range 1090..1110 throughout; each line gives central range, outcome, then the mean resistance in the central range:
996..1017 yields -1.31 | 1.76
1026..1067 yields -4.51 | 1.9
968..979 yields -0.68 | 1.72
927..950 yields 0.40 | 1.55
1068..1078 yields -0.49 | 1.83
